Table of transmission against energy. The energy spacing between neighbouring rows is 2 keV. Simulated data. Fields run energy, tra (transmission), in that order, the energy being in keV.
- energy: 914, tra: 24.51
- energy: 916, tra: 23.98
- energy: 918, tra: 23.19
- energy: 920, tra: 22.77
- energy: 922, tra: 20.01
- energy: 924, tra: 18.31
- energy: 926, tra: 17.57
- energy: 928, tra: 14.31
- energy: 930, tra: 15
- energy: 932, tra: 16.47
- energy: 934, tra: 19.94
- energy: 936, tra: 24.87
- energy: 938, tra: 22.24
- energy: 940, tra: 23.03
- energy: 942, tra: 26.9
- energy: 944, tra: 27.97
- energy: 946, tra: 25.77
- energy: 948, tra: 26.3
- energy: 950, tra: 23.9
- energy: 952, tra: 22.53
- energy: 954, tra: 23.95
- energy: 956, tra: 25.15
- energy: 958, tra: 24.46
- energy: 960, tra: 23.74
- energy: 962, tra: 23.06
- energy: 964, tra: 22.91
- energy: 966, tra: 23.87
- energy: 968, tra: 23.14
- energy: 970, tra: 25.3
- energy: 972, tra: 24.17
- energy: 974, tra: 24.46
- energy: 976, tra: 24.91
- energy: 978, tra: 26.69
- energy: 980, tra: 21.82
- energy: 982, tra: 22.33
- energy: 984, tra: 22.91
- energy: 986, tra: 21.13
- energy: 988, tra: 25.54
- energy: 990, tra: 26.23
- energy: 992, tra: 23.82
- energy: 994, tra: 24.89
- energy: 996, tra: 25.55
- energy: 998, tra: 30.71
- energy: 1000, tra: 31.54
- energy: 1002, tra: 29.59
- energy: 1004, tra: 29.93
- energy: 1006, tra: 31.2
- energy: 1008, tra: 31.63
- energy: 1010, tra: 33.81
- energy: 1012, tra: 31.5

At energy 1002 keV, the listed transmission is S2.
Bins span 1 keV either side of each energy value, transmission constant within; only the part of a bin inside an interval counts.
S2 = 29.59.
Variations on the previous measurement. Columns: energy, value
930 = 15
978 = 26.69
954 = 23.95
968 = 23.14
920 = 22.77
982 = 22.33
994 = 24.89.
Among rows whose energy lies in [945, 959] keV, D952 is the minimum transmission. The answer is 22.53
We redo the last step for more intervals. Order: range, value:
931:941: 16.47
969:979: 24.17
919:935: 14.31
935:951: 22.24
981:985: 22.33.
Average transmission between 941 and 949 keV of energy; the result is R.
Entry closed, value 26.7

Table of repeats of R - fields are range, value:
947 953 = 24.2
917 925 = 21.1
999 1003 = 30.6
